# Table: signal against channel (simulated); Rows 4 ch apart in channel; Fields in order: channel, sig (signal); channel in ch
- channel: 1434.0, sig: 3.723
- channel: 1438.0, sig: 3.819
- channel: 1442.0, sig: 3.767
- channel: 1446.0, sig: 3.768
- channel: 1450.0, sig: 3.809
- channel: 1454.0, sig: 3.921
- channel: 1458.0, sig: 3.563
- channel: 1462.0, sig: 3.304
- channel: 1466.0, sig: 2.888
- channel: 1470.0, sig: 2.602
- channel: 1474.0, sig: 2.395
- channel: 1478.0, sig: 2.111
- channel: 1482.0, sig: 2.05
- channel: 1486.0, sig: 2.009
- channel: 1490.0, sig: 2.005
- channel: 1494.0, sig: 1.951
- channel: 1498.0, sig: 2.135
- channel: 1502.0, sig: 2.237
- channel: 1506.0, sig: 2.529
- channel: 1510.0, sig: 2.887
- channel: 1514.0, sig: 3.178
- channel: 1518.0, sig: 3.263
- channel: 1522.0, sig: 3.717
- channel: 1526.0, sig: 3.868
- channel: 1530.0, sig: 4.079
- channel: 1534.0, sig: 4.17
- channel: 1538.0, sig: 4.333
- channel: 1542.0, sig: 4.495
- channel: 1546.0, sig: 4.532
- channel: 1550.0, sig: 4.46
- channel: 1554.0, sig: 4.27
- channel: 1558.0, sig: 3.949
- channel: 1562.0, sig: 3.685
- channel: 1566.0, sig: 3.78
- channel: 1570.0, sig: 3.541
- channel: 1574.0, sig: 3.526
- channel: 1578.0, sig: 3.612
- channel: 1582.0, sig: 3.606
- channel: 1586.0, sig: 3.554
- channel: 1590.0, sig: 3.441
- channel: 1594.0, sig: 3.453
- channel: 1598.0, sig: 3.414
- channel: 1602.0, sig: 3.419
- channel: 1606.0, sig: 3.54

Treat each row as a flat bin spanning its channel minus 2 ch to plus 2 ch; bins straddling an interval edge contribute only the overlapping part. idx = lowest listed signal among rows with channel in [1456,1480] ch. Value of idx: 2.111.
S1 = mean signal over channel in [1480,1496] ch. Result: 2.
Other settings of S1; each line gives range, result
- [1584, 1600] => 3.47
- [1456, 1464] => 3.43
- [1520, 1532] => 3.89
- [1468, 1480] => 2.37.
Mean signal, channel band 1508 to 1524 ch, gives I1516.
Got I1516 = 3.26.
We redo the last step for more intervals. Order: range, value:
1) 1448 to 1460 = 3.76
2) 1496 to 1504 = 2.19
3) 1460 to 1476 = 2.8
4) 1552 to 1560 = 4.11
